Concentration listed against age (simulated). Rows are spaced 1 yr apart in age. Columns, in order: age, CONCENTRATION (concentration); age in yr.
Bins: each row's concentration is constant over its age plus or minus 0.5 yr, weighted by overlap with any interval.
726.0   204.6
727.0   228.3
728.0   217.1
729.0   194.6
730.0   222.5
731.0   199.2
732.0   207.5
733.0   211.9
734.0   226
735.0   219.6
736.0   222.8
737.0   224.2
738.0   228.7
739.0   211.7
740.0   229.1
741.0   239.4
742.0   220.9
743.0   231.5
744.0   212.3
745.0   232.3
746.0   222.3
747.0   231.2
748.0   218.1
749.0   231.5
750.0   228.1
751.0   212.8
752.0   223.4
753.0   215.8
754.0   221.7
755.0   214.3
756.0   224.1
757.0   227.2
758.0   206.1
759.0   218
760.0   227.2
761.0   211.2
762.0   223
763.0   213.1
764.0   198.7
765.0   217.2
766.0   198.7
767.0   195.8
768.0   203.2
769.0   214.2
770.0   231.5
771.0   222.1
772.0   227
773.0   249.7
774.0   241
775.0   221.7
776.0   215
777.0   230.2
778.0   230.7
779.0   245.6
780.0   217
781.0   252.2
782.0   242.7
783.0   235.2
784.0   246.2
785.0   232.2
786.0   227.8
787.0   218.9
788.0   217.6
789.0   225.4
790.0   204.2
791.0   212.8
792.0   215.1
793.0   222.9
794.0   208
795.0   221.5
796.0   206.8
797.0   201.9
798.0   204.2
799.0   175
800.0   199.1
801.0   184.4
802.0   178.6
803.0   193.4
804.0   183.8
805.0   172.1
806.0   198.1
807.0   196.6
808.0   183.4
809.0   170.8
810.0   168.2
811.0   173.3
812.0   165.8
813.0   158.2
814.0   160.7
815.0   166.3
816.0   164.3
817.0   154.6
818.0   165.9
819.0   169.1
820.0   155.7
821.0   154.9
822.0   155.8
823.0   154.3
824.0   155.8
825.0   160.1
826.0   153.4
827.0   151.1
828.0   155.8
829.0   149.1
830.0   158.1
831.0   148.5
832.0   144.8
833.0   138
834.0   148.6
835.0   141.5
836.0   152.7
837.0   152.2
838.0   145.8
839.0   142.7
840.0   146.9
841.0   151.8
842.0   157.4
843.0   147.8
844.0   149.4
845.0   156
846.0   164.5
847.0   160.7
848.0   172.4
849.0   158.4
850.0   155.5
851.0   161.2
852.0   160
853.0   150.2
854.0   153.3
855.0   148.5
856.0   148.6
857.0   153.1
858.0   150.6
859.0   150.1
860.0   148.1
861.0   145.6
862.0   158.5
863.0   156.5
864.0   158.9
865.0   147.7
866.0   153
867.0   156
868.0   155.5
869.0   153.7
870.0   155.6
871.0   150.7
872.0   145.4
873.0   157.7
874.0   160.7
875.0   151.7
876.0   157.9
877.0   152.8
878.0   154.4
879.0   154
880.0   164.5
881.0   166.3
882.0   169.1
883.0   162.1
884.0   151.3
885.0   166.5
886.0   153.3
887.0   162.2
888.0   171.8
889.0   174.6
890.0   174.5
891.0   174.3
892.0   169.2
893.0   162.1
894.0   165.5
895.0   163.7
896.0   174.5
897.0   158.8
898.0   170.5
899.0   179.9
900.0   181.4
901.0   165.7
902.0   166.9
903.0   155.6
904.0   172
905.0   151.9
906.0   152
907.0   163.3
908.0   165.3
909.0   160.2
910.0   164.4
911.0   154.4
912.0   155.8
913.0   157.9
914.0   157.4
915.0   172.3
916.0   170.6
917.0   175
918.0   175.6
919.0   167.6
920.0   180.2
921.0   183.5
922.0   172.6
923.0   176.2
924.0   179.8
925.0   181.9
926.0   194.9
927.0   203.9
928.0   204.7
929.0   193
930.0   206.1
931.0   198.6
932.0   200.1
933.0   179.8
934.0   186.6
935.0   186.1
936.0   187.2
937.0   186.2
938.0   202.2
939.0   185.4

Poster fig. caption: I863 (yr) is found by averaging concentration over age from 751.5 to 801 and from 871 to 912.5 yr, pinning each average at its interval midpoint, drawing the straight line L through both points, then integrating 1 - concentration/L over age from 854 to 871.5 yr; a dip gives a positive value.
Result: 2.42 yr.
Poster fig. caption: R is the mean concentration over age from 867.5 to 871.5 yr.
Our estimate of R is 154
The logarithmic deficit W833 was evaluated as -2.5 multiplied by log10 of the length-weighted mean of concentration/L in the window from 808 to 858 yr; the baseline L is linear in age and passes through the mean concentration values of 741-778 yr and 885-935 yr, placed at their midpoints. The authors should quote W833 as 0.26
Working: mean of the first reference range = 221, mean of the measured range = 156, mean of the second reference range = 173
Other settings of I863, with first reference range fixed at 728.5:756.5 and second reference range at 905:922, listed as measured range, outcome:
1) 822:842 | 4.3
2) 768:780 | -1.0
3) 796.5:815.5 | 1.9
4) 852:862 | 1.8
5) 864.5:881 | 2.2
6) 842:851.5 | 1.5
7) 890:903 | 0.2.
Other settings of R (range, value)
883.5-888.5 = 161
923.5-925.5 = 181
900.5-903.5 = 163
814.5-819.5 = 164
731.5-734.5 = 215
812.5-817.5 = 161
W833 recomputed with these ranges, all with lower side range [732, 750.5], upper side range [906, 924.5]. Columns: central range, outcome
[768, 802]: -0.05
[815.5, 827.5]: 0.25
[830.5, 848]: 0.27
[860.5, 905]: 0.11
